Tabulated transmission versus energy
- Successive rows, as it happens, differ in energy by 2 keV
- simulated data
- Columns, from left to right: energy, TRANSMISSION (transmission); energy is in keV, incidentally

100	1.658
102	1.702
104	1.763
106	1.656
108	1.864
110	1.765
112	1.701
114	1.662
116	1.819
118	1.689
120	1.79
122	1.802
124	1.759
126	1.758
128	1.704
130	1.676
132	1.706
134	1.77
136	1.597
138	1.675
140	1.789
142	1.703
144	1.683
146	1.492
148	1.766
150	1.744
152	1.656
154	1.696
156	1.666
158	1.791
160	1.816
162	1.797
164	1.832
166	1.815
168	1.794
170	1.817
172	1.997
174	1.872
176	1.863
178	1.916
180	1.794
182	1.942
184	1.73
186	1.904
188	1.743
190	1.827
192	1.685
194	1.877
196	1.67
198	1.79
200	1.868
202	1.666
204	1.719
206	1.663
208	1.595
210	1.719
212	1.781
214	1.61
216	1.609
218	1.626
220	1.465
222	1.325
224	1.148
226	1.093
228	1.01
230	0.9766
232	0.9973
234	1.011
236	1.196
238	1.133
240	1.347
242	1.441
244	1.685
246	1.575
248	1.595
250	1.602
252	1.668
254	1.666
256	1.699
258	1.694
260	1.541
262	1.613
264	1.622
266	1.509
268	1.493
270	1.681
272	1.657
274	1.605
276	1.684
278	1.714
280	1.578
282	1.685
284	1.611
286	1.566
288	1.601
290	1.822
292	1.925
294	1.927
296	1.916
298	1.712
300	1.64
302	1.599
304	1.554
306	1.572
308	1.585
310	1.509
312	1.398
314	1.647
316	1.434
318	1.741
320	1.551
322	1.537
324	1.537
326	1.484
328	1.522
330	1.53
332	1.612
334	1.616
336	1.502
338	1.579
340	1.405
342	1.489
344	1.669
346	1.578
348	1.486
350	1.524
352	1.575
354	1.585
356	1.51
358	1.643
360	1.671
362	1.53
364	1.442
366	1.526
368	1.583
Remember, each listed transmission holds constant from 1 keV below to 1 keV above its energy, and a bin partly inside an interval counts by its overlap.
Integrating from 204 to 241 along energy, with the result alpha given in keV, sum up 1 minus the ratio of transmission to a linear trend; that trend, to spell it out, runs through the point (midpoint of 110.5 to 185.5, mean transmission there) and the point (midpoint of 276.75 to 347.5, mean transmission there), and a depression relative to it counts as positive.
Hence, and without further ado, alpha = 7.3 keV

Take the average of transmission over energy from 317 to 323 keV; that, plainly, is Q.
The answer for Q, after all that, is 1.61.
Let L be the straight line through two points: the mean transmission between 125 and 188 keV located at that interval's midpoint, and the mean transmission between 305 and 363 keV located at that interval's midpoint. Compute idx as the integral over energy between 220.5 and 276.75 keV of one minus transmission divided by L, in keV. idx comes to 7.3 keV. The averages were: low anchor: 1.77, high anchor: 1.55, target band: 1.44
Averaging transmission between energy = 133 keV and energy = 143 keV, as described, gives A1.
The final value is 1.71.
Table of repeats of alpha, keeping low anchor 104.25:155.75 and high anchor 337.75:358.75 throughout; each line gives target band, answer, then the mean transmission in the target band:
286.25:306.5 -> -1.75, 1.72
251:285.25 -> -0.44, 1.63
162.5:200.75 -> -3.44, 1.83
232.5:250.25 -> 2.74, 1.38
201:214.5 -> -0.21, 1.68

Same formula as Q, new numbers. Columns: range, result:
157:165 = 1.81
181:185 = 1.84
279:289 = 1.61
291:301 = 1.82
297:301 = 1.68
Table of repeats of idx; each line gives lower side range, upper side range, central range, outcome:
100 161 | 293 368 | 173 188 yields -1.5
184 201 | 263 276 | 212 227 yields 2.5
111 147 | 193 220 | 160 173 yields -1.0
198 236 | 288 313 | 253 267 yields -0.5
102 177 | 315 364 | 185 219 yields -0.8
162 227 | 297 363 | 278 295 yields -1.1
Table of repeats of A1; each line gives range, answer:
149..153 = 1.7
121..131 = 1.74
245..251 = 1.59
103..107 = 1.71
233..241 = 1.17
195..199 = 1.73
